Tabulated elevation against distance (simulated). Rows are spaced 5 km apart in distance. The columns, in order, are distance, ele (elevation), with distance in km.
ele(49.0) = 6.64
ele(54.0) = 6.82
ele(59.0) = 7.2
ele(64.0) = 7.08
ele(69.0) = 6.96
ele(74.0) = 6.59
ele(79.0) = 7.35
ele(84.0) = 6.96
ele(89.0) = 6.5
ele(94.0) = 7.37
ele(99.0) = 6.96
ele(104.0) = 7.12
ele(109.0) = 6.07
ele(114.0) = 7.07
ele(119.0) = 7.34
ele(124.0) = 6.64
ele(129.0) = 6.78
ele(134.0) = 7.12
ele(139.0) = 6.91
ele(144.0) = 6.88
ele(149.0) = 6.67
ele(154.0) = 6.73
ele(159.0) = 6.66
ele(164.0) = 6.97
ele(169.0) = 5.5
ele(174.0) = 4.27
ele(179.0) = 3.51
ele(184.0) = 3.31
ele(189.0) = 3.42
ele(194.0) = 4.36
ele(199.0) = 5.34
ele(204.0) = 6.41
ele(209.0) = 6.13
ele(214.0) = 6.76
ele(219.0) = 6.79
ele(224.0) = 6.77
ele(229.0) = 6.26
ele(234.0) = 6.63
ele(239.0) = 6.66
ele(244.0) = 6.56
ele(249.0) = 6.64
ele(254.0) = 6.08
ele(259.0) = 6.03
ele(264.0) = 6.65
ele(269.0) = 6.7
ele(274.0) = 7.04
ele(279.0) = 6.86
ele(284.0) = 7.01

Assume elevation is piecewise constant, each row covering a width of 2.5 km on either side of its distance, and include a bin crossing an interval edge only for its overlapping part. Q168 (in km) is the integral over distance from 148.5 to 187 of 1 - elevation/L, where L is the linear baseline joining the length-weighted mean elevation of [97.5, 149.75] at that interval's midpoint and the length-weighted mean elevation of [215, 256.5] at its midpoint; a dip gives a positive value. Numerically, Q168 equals 7.9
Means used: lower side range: 6.87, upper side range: 6.56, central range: 5.36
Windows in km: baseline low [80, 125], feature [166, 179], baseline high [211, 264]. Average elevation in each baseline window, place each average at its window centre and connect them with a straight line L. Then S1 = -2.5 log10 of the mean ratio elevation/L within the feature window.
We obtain 0.387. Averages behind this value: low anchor 6.92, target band 4.7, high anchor 6.52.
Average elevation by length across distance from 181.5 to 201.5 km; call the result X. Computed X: 4.11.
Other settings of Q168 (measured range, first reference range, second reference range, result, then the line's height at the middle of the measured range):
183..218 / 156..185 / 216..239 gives 4.25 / 5.93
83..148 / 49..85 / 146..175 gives -3.01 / 6.59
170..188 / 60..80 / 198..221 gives 7.38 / 6.48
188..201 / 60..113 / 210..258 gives 4.29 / 6.64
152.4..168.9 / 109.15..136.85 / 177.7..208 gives -2.90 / 5.62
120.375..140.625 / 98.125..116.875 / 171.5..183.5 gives -3.79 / 5.81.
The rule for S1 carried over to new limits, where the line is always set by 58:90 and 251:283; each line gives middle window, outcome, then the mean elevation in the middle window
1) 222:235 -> 0.02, 6.54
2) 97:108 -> 0.00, 6.91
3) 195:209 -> 0.17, 5.76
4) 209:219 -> 0.01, 6.61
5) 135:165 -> 0.00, 6.81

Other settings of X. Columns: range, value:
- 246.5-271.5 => 6.42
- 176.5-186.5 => 3.41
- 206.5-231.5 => 6.54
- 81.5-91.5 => 6.73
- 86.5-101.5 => 6.94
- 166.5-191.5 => 4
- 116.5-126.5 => 6.99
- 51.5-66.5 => 7.03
